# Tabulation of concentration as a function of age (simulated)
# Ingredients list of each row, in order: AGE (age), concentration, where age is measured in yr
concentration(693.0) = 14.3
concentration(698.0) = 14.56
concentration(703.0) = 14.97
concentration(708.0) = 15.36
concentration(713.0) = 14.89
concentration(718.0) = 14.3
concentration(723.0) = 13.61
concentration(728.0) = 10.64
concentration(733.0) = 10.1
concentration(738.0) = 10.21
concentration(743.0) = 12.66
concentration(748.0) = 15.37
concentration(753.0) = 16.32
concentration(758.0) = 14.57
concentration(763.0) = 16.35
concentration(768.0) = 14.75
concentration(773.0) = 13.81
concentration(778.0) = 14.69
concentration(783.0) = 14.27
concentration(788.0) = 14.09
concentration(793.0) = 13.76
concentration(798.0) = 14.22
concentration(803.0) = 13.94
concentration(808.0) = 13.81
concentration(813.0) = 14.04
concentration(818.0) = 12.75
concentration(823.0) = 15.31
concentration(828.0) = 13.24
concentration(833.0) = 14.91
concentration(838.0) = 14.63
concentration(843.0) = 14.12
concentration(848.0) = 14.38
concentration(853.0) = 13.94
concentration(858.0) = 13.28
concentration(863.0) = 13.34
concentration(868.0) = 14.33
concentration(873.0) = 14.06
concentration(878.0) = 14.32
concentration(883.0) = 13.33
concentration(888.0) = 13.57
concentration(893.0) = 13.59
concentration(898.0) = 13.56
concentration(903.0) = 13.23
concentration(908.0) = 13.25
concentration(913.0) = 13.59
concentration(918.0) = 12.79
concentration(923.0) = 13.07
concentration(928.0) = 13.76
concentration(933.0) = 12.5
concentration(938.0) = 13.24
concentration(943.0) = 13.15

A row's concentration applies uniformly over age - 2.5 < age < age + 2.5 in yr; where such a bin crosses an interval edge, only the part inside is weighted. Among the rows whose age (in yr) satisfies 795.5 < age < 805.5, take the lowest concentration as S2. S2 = 13.94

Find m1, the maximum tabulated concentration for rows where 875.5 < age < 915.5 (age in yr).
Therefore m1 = 14.32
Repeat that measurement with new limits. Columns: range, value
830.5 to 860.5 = 14.91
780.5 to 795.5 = 14.27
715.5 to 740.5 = 14.3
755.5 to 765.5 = 16.35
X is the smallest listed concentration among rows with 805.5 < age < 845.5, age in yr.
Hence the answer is 12.75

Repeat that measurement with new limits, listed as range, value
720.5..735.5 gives 10.1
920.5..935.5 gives 12.5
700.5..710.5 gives 14.97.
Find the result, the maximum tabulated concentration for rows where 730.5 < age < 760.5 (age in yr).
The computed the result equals 16.32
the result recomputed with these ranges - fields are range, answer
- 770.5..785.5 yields 14.69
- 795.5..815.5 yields 14.22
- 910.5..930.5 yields 13.76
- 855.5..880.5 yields 14.33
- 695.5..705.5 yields 14.97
